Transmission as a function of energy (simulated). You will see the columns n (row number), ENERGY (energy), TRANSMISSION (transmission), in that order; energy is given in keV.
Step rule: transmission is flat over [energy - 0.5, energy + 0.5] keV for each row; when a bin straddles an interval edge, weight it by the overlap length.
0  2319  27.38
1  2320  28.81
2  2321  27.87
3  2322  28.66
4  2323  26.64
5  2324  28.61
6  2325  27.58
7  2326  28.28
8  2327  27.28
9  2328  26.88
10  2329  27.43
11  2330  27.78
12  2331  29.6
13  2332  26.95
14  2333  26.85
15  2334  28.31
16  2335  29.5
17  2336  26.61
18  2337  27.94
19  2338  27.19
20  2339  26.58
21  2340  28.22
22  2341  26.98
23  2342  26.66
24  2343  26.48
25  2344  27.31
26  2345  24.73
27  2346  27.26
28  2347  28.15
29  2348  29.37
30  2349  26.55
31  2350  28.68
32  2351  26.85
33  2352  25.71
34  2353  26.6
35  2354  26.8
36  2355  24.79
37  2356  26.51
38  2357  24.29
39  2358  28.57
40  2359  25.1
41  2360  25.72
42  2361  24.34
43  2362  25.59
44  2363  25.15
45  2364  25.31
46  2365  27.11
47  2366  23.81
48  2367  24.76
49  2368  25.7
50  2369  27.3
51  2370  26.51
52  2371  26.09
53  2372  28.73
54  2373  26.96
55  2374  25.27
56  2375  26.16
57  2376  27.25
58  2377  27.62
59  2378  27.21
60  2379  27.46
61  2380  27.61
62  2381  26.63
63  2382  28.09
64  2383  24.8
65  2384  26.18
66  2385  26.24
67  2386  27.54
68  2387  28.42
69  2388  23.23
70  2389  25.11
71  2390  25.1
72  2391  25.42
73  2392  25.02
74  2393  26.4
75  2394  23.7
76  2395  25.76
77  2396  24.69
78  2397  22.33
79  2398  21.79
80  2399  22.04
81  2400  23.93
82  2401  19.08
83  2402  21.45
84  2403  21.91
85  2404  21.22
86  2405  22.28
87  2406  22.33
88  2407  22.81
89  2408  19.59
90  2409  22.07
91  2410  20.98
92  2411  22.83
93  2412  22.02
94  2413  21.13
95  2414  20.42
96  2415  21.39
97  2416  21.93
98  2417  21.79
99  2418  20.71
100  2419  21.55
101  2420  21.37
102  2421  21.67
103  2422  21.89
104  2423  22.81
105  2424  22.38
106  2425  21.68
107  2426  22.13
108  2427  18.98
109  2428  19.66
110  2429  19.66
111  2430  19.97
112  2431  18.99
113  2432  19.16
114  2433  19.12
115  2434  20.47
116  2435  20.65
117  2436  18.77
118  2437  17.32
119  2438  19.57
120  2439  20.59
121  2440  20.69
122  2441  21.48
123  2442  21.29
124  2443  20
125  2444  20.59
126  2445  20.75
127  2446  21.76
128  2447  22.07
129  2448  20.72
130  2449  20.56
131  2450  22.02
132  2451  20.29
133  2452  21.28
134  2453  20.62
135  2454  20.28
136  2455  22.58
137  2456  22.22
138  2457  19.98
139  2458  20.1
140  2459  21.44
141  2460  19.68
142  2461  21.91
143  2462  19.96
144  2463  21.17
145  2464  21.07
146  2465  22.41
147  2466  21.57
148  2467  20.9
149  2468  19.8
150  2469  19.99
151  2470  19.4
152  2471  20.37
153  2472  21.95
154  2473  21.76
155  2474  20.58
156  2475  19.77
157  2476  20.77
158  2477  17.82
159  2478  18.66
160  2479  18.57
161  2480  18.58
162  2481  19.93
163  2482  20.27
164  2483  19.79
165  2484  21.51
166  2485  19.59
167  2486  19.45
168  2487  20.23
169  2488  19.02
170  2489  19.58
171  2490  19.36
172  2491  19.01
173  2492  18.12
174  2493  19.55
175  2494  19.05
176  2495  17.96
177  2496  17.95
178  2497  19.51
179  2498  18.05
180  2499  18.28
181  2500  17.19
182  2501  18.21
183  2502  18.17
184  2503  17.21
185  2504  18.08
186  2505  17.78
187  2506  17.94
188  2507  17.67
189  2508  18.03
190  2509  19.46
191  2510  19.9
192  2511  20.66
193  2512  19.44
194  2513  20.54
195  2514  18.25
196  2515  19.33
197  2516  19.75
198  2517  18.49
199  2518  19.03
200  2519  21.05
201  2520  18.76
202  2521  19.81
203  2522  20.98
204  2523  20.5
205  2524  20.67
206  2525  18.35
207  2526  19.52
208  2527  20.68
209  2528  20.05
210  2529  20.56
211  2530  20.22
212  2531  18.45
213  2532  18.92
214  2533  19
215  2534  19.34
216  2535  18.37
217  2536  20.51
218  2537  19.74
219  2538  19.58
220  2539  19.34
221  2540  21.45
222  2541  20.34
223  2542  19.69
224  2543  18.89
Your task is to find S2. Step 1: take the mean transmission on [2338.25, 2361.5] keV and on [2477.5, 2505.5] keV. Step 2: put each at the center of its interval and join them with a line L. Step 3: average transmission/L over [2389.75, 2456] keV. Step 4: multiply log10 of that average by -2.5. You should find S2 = 0.06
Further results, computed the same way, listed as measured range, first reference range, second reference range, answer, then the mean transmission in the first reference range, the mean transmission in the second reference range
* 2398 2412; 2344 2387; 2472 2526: 0.12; 26.5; 19.2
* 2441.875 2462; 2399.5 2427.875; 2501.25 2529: -0.01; 21.6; 19.3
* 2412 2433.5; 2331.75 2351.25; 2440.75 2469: 0.09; 27.4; 21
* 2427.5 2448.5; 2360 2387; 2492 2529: 0.14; 26.4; 19.1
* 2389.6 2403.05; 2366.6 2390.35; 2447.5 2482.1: 0.08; 26.5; 20.5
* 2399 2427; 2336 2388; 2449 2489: 0.10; 26.6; 20.4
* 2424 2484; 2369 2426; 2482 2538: 0.06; 23.9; 19.2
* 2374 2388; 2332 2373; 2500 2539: -0.06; 26.6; 19.3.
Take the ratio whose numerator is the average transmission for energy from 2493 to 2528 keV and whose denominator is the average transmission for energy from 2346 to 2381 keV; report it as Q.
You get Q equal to 0.7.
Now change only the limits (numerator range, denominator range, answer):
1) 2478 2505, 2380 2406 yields 0.78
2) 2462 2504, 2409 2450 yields 0.94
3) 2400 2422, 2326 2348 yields 0.78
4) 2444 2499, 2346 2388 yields 0.76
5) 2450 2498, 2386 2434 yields 0.91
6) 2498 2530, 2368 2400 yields 0.74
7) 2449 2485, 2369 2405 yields 0.81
